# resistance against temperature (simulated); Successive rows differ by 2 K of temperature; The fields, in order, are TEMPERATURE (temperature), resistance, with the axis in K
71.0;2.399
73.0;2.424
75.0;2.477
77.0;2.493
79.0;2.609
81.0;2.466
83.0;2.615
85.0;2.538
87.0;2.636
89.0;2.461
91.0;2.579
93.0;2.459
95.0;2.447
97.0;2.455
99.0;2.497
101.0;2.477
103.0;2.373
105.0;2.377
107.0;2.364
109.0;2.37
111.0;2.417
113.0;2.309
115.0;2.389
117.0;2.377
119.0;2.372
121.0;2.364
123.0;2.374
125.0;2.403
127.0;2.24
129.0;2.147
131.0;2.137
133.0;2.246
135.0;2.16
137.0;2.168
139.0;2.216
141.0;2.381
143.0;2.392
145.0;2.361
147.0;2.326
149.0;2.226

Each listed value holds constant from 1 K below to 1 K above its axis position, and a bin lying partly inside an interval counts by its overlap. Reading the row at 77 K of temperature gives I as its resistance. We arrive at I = 2.493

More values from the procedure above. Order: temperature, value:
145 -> 2.361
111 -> 2.417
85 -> 2.538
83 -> 2.615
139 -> 2.216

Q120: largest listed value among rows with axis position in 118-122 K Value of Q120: 2.372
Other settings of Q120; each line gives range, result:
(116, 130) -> 2.403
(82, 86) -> 2.615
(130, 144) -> 2.392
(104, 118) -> 2.417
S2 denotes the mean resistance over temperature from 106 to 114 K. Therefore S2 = 2.37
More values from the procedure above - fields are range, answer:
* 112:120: 2.36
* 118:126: 2.38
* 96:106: 2.44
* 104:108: 2.37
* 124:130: 2.26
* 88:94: 2.5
